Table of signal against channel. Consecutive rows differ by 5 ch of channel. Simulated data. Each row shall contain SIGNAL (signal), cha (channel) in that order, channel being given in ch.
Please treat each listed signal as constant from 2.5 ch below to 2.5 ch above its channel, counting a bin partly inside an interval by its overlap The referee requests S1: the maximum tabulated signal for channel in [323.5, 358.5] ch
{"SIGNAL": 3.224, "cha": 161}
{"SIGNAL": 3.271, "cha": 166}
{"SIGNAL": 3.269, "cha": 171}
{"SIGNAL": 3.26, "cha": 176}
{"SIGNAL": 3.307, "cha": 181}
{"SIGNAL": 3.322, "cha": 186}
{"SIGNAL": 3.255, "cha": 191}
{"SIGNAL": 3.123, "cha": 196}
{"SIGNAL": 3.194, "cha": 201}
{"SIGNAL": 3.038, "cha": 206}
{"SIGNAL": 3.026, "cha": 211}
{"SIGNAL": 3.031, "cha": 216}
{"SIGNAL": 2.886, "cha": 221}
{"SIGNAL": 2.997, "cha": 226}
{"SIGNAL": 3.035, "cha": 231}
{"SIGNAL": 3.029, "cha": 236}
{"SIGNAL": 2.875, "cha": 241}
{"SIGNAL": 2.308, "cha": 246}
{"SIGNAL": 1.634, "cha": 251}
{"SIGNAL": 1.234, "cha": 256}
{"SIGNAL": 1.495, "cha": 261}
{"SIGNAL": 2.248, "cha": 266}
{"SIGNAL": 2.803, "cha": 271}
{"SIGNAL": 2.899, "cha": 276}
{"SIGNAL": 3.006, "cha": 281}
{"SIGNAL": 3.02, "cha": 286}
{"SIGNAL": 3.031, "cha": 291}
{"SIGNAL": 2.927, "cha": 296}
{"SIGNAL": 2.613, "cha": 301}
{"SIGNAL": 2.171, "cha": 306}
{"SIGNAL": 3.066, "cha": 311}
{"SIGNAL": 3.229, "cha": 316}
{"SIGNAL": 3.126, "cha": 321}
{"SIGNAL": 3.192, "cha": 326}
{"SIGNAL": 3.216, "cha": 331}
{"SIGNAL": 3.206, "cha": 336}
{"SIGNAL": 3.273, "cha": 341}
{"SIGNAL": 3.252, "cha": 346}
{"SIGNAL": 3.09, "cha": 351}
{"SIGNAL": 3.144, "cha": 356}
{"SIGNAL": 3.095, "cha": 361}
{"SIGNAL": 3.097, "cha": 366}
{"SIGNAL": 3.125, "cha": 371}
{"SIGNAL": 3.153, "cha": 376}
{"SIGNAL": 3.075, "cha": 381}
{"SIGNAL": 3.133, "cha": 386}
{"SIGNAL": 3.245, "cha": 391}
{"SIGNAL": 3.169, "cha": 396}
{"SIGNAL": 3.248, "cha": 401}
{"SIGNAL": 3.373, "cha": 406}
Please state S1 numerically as 3.273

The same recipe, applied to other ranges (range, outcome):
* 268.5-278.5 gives 2.899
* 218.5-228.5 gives 2.997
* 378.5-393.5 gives 3.245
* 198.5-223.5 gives 3.194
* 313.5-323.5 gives 3.229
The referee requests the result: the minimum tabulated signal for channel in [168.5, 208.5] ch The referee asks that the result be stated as 3.038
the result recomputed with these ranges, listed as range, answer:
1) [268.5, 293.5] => 2.803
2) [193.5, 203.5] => 3.123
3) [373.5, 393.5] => 3.075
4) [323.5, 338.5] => 3.192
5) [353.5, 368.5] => 3.095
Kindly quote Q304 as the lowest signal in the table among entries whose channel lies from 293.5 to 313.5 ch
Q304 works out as 2.171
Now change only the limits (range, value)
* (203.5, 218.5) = 3.026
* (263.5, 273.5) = 2.248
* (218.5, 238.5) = 2.886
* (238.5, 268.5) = 1.234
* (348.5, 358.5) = 3.09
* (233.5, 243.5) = 2.875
